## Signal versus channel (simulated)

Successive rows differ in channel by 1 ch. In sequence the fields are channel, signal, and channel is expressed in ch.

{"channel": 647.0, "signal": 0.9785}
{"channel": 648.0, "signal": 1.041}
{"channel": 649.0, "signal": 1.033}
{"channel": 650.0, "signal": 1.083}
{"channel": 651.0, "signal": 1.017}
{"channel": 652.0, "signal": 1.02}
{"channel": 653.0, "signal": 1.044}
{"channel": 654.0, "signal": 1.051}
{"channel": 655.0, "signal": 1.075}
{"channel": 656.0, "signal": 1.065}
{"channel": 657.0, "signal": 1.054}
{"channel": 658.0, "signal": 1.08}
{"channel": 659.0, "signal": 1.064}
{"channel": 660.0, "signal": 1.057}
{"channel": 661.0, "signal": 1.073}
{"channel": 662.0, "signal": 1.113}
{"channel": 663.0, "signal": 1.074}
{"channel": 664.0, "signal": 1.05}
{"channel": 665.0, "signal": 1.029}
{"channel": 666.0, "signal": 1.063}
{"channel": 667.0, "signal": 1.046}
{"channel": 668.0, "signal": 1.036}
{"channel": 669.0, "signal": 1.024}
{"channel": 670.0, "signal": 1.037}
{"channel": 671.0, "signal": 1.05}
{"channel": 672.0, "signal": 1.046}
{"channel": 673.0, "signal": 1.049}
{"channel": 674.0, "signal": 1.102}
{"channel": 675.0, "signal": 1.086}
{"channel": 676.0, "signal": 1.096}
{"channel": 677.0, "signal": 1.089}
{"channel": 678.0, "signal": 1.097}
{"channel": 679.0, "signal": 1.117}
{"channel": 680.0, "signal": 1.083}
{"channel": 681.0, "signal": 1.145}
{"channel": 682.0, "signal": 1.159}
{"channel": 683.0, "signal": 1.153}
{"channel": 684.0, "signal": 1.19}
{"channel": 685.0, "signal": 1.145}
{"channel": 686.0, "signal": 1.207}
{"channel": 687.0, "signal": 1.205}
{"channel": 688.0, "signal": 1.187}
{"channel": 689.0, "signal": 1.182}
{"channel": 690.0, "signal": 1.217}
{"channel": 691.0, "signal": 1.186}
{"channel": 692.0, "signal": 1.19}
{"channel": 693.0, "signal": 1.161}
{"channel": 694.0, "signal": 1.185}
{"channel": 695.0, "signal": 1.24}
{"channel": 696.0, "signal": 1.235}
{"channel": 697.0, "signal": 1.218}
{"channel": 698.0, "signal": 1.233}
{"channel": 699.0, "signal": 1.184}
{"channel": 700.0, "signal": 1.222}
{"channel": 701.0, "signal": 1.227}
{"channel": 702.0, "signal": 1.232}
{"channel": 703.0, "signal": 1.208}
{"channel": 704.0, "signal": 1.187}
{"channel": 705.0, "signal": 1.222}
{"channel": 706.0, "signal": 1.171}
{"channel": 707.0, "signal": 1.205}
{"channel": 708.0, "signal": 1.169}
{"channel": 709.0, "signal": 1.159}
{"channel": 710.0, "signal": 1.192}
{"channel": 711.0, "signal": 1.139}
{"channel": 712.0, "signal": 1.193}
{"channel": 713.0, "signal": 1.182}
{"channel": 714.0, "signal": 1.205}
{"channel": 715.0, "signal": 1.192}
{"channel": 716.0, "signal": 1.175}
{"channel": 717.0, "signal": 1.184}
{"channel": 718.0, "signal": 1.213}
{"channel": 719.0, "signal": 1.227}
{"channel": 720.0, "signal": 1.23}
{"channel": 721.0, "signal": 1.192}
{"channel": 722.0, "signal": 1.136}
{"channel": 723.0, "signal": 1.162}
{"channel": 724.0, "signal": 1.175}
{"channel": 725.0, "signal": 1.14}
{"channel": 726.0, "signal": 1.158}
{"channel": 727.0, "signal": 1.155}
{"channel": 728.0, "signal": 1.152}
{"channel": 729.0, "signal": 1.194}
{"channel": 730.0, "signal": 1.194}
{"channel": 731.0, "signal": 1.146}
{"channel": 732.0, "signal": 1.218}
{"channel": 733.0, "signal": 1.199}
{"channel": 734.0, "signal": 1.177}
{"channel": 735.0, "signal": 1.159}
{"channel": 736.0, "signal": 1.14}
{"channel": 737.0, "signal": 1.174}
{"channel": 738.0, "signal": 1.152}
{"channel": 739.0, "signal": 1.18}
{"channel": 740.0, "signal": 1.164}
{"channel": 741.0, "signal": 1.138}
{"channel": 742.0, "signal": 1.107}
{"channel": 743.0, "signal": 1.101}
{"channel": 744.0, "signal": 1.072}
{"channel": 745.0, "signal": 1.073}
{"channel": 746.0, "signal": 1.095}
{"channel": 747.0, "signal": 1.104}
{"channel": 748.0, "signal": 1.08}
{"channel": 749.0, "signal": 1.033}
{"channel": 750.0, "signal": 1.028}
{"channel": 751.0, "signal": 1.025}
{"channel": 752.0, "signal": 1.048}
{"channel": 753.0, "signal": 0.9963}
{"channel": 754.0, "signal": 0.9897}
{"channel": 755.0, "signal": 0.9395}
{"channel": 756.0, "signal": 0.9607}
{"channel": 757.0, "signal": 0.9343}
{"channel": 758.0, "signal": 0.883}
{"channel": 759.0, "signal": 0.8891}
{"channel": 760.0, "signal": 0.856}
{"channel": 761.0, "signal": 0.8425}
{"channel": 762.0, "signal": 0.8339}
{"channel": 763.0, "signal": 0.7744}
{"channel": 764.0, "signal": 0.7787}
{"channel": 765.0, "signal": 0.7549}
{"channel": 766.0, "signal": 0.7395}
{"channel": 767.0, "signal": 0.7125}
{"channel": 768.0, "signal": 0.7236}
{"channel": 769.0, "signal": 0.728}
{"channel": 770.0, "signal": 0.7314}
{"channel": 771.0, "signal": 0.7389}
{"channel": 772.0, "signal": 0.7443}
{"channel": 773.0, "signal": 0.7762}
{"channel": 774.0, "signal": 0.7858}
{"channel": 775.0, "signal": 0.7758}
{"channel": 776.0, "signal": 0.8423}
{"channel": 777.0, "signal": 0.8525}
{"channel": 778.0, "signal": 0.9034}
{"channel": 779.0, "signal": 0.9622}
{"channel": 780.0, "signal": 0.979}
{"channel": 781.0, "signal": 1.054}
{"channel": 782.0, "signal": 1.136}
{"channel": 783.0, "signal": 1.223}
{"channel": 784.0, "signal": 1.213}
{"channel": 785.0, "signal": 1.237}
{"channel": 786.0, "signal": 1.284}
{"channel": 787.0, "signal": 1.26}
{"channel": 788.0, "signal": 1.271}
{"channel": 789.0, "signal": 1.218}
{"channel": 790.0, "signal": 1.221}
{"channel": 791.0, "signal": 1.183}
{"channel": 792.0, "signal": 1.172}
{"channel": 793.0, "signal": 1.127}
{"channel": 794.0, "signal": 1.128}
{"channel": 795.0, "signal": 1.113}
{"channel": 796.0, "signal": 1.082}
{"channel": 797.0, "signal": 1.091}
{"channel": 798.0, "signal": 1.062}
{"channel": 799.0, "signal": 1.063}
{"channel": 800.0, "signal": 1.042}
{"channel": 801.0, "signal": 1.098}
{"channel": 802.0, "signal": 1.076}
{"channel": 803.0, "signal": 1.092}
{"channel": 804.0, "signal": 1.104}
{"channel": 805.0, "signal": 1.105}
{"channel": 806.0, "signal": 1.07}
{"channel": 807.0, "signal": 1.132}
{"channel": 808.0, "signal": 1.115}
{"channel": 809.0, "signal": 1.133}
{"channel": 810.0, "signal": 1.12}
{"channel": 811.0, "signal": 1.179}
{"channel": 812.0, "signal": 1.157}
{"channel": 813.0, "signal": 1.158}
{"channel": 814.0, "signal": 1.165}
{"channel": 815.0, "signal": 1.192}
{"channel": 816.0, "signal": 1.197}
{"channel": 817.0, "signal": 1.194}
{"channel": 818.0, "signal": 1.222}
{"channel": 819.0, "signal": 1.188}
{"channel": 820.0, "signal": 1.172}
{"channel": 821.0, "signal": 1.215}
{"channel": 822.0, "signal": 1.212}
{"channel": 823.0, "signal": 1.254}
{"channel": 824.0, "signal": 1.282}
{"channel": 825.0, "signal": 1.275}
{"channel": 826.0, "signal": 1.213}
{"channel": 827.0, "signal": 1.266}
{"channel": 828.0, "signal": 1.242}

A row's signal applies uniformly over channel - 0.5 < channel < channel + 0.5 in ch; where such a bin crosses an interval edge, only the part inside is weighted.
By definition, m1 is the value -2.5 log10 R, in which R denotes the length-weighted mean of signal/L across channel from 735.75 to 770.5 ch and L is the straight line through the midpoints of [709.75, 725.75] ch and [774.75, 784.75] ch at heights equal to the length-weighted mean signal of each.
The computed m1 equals 0.13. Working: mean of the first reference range 1.18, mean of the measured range 0.964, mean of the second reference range 1.01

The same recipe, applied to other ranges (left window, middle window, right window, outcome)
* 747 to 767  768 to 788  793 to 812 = 0.05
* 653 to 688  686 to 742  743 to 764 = -0.16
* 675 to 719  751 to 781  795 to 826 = 0.34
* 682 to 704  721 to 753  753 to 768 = -0.17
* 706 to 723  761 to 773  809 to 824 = 0.49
